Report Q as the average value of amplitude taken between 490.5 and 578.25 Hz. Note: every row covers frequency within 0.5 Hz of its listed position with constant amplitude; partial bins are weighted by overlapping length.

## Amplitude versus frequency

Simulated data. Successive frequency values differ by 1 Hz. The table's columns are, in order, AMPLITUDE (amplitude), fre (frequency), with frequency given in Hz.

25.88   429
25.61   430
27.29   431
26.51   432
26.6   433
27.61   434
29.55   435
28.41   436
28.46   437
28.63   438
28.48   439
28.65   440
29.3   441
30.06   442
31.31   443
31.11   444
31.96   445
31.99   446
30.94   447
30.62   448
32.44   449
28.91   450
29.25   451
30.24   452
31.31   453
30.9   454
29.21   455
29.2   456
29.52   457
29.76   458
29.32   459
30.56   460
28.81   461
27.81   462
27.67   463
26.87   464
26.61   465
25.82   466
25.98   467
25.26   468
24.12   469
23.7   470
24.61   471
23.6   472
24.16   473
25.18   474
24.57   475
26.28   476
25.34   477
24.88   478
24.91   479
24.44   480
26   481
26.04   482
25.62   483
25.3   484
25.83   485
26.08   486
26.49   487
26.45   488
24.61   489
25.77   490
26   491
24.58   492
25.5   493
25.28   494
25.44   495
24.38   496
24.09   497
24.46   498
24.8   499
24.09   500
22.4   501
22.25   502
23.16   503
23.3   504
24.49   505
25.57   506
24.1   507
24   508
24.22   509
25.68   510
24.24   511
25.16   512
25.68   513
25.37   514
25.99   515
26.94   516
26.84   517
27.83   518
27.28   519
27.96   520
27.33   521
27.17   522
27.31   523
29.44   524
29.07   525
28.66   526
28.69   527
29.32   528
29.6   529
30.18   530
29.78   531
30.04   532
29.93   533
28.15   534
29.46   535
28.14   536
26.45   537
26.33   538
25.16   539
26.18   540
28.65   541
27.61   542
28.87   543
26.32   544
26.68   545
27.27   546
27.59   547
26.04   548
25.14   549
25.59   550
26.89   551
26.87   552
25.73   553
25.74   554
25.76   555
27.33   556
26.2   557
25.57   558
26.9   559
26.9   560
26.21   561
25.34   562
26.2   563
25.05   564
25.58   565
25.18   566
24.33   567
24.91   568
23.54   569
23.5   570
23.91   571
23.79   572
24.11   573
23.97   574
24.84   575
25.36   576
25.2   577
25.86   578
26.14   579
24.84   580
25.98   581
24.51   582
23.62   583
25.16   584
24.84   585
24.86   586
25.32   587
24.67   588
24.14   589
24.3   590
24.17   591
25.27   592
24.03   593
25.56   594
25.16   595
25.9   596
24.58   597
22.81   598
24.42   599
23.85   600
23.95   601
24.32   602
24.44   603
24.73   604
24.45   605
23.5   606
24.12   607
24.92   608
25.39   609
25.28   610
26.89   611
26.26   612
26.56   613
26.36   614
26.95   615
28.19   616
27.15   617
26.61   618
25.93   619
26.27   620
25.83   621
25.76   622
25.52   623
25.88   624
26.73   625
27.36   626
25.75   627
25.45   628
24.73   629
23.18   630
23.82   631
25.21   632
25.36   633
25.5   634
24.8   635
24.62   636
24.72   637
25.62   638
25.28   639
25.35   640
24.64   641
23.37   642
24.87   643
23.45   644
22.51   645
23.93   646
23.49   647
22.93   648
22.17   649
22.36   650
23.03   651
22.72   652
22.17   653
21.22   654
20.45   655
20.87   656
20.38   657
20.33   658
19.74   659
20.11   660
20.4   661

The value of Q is 26.1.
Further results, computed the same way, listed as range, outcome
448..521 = 26.2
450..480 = 27.1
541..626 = 25.5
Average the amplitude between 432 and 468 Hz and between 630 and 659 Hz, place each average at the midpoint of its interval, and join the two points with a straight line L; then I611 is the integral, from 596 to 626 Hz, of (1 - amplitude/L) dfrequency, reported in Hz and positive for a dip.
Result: -1.42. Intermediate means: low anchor 29.2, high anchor 23.3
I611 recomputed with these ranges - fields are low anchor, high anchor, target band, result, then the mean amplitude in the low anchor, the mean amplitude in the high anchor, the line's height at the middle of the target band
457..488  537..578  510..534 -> -1.70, 26.1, 25.8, 25.9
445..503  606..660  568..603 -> 0.68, 26.6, 24.4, 25.1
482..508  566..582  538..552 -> -1.14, 24.8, 24.7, 24.7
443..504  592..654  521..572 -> -2.16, 26.7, 24.8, 25.8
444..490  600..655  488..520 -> 2.07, 27.3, 24.8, 26.8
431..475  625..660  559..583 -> 0.33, 28.3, 23.6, 25.4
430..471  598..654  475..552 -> 2.79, 28.7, 24.8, 27.3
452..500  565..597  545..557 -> -0.56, 26.3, 24.8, 25.2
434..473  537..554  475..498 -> 2.09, 28.6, 26.6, 27.9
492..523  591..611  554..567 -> -0.56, 25.2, 24.6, 24.9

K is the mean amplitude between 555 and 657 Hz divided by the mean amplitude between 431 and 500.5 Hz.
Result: 0.91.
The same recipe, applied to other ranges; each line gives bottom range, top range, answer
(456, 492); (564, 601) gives 0.94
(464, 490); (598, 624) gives 1.01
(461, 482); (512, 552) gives 1.08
